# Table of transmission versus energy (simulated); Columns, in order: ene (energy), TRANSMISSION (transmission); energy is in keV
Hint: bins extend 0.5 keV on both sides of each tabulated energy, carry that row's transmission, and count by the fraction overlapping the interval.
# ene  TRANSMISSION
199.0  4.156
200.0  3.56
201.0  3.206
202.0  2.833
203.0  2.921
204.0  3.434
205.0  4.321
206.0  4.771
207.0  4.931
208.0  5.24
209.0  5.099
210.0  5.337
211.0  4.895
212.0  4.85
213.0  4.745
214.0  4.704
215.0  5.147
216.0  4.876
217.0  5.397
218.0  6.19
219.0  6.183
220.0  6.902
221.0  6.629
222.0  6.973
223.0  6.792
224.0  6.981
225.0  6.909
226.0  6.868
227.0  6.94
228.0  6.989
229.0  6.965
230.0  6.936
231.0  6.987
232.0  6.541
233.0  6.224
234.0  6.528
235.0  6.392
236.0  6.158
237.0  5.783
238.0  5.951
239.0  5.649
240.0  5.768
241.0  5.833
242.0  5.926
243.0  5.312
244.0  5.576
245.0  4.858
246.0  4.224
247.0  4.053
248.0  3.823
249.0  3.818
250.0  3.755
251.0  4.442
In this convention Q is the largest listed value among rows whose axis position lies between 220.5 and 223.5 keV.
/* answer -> 6.973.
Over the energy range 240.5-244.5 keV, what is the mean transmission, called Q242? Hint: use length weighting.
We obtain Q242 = 5.66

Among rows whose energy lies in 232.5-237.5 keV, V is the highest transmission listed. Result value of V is 6.528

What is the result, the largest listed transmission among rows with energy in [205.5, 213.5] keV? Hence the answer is 5.337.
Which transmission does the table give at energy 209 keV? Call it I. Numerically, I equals 5.099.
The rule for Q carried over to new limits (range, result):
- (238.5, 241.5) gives 5.833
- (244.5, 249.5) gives 4.858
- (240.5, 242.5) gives 5.926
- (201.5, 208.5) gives 5.24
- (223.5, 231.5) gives 6.989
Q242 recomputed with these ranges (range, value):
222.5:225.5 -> 6.89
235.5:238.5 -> 5.96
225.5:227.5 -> 6.9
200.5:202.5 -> 3.02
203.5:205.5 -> 3.88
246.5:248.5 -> 3.94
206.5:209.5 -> 5.09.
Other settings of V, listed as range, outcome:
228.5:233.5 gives 6.987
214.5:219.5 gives 6.19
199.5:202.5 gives 3.56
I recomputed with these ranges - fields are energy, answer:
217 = 5.397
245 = 4.858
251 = 4.442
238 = 5.951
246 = 4.224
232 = 6.541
